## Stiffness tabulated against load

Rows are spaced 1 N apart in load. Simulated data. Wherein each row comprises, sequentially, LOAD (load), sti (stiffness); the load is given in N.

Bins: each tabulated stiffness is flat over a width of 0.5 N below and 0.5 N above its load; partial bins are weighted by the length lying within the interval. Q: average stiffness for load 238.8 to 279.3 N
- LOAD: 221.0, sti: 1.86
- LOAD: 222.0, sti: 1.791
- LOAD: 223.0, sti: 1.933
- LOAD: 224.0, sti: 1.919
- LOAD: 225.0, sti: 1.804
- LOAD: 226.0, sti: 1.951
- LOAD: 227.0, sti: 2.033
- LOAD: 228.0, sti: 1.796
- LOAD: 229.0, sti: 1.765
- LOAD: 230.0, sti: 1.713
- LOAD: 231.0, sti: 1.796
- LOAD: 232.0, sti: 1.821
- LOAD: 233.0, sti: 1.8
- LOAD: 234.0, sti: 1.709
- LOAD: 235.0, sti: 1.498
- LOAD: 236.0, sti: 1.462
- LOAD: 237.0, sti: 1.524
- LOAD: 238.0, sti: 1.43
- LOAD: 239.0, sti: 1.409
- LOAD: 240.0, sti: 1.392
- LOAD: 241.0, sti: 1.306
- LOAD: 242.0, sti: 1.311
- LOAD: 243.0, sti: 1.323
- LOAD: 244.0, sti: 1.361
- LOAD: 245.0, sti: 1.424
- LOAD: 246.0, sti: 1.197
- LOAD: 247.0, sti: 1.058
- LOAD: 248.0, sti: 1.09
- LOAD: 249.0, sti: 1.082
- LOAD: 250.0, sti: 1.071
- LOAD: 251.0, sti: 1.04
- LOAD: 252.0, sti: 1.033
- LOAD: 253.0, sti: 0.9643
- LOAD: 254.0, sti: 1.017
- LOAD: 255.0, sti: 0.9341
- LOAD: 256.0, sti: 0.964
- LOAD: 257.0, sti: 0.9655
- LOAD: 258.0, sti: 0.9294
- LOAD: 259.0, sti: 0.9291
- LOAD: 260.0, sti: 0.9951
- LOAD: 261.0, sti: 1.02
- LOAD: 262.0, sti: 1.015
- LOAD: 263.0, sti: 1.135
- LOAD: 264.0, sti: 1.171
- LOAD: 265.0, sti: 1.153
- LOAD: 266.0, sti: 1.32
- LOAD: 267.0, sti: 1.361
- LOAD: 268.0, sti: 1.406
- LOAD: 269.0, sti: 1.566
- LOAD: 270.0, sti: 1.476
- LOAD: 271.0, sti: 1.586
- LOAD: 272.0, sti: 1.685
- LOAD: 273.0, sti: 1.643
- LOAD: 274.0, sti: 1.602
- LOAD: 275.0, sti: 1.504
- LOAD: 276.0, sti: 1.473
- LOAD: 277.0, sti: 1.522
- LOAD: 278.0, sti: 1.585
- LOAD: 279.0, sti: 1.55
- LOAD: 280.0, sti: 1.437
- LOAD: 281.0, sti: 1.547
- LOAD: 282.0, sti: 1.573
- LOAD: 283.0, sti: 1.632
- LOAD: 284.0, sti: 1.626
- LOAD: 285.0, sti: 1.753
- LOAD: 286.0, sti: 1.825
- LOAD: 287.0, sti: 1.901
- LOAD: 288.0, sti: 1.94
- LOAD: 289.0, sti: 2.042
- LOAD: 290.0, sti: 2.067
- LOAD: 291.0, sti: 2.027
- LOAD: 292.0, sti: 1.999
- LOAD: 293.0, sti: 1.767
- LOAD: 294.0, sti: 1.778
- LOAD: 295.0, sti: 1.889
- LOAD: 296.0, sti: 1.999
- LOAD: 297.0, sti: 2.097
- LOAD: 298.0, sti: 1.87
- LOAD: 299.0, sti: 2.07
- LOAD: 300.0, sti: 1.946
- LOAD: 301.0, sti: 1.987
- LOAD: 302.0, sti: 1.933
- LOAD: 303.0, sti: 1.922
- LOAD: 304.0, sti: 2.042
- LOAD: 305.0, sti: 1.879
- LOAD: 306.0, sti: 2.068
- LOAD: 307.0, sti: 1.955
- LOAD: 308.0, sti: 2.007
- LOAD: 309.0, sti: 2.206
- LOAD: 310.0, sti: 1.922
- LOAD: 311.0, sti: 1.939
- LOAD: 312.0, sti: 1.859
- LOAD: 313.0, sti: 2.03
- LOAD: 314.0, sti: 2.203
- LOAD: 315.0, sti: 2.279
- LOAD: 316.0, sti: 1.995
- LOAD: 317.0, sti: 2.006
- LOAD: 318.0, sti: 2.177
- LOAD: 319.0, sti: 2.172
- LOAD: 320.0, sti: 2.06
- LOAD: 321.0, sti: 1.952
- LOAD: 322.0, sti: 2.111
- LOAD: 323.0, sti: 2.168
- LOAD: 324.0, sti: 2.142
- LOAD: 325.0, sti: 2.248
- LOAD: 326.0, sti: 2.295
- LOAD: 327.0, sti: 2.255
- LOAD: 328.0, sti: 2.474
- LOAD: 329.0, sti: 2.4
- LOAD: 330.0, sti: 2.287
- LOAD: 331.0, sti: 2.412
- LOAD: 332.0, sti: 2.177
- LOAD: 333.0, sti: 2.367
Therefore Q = 1.26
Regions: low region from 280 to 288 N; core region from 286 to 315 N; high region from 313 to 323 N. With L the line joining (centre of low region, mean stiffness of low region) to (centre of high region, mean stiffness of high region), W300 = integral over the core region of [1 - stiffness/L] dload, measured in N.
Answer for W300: -1.4 N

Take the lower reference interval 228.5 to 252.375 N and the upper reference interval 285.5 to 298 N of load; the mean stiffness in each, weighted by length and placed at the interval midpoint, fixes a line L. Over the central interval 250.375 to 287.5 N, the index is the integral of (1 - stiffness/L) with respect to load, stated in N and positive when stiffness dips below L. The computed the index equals 8.0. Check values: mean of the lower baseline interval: 1.4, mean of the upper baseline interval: 1.94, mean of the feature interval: 1.35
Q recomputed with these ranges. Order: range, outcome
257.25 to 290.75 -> 1.48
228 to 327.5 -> 1.64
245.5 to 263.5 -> 1.02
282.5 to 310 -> 1.93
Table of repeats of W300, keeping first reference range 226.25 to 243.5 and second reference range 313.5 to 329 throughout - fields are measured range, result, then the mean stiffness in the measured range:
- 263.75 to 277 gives 2.7 N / 1.47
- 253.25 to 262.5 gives 4.1 N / 0.974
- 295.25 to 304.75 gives 0.3 N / 1.98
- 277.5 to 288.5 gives 1.4 N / 1.67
